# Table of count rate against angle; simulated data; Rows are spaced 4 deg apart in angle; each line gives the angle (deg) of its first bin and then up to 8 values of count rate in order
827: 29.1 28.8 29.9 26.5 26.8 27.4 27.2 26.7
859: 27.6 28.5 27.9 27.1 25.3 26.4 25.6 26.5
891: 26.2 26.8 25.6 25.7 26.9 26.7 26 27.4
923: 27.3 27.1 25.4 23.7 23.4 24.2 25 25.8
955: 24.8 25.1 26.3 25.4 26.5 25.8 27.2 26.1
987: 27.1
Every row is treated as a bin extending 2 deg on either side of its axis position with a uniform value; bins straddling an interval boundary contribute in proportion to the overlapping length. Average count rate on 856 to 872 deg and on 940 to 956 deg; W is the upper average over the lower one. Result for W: 0.90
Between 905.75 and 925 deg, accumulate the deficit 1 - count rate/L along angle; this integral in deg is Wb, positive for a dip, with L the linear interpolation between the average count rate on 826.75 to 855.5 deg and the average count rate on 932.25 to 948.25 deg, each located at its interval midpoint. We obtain -1.42 deg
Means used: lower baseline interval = 27.8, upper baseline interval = 24.1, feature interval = 26.9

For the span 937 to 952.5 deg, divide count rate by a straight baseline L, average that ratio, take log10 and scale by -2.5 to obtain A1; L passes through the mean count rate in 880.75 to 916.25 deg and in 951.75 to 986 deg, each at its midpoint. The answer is 0.06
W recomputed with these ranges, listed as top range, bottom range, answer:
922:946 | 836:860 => 0.92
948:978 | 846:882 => 0.95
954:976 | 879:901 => 0.98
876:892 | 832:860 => 0.95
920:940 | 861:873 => 0.92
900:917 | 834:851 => 0.96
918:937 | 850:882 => 0.97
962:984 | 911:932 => 0.98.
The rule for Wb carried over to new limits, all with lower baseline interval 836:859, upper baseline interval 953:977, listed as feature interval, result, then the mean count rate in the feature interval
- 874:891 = 0.4 deg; 26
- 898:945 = 0.7 deg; 25.8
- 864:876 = -0.1 deg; 27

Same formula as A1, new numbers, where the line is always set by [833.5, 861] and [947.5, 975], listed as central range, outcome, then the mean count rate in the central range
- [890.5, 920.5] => 0.00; 26.4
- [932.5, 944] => 0.10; 23.8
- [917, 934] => -0.02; 26.6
